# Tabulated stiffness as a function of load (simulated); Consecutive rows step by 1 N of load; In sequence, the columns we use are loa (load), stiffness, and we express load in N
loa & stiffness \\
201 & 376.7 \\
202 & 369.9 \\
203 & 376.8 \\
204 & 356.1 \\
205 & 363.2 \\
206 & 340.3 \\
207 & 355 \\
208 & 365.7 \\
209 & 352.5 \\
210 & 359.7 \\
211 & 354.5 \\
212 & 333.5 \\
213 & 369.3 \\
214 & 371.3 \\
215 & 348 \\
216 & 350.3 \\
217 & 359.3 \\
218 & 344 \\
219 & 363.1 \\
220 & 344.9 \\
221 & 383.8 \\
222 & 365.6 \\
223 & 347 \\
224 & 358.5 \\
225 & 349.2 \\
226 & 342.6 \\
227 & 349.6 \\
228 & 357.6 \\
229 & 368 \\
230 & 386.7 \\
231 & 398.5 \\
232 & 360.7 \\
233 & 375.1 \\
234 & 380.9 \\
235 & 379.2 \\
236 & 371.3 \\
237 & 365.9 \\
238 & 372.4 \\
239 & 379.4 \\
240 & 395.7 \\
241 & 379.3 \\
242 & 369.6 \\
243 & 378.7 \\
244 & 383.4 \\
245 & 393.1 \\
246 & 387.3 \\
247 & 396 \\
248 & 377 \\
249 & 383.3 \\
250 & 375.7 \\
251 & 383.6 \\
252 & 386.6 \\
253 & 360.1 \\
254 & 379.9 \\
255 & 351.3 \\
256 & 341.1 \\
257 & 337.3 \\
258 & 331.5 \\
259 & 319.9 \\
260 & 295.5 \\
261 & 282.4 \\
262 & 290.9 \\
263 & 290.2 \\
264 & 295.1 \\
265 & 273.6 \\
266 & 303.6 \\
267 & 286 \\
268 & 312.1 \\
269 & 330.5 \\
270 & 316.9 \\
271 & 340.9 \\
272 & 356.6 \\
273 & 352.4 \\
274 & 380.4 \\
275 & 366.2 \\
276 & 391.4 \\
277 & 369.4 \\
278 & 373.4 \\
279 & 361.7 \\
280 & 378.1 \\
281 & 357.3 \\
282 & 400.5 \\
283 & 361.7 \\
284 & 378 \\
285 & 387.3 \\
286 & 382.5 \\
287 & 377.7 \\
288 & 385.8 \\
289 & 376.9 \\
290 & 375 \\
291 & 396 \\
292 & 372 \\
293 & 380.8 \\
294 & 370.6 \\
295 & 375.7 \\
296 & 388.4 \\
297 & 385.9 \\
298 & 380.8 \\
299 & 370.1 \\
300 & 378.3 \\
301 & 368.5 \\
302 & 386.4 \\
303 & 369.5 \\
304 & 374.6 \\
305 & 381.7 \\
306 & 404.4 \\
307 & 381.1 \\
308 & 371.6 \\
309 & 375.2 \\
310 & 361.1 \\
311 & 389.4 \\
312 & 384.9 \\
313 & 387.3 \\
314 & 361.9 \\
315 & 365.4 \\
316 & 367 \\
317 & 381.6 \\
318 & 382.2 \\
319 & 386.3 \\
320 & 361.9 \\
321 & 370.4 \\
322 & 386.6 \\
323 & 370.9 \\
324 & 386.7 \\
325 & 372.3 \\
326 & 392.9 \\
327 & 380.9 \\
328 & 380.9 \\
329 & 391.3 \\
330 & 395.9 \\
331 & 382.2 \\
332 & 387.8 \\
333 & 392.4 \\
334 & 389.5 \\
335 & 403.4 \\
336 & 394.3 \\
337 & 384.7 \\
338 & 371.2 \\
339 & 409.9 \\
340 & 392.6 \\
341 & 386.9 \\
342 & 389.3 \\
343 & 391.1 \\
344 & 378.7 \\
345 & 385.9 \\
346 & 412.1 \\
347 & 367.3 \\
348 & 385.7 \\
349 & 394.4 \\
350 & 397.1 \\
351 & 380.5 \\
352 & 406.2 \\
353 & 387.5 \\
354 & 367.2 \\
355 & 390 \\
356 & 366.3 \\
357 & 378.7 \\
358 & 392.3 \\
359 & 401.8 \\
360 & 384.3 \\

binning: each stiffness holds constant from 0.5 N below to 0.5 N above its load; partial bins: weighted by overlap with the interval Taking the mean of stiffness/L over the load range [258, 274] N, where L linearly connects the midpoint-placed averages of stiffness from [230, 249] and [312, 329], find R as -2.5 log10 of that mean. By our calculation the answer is 0.21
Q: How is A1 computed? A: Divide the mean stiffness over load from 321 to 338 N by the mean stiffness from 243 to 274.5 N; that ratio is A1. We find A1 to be 1.13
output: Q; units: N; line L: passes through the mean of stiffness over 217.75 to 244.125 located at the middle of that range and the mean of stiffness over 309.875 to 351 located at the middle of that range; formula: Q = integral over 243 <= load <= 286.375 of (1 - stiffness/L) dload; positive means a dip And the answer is 2.6 N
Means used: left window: 369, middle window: 351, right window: 384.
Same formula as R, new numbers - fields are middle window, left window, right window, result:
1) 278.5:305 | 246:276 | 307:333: -0.05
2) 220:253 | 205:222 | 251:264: -0.09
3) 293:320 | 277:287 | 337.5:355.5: 0.01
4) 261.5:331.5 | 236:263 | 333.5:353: 0.02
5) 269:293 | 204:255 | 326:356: 0.02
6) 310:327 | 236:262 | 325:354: 0.02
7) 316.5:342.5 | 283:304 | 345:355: 0.00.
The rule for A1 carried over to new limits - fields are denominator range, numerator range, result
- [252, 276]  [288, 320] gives 1.15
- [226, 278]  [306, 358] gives 1.08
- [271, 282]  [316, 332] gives 1.03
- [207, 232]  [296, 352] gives 1.07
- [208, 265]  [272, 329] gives 1.05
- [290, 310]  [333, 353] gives 1.03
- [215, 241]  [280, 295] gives 1.03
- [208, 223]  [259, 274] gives 0.87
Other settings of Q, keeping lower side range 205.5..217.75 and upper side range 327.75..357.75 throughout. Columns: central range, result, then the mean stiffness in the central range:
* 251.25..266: 1.70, 324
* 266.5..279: 0.74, 349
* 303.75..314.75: 0.01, 379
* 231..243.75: -0.54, 377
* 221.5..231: -0.05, 360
